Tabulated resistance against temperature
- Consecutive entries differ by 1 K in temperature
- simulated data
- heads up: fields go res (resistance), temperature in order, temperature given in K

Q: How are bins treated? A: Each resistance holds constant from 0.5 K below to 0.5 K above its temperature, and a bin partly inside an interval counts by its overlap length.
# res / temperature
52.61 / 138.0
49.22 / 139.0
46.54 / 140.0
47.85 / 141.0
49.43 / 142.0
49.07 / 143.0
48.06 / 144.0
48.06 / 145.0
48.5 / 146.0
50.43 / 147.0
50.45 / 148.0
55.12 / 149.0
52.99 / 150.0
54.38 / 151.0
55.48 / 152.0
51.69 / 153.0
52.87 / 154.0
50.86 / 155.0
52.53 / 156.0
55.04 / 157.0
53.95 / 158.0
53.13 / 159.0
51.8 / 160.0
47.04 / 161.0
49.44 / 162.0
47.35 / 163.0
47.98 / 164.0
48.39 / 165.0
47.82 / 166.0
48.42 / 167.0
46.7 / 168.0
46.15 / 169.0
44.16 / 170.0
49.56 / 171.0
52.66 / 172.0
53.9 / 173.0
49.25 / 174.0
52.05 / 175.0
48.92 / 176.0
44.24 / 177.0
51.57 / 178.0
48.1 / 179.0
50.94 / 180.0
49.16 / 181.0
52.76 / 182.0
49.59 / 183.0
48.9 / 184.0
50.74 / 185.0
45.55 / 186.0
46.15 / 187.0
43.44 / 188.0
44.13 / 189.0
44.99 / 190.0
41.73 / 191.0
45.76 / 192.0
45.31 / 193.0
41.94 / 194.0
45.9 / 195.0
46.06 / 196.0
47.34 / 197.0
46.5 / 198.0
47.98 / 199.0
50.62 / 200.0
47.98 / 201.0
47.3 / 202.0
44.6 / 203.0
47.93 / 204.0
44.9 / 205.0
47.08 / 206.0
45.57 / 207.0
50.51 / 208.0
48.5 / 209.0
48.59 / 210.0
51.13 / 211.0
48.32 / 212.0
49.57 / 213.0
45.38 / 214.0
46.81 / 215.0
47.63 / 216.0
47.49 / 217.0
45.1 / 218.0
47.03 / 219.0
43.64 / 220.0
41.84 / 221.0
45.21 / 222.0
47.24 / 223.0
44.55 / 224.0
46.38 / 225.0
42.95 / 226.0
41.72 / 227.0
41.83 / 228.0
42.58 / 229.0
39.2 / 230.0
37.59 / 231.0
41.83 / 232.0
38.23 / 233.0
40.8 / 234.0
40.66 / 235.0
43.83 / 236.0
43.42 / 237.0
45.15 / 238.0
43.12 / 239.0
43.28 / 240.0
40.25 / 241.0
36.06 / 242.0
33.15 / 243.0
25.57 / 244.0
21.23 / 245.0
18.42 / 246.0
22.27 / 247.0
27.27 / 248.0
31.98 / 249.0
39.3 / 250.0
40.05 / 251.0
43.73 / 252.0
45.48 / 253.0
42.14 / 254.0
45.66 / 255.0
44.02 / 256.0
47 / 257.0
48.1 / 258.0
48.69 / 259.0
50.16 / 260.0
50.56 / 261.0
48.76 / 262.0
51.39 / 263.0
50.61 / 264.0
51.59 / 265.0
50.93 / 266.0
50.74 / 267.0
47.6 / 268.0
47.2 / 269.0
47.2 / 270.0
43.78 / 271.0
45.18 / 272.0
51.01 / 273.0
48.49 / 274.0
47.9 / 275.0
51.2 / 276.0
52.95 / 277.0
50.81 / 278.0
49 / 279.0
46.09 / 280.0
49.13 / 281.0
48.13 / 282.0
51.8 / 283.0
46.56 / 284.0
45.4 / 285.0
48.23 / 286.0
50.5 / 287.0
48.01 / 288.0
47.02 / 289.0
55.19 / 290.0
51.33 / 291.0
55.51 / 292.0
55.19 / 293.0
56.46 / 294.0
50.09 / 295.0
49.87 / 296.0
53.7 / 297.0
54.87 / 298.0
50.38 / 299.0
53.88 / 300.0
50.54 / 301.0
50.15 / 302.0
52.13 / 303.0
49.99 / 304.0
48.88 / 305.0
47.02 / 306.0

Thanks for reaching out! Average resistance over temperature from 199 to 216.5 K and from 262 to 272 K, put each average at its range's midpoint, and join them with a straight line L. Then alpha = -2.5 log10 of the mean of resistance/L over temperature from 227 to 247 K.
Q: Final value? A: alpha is 0.28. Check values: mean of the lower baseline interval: 47.8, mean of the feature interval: 37.4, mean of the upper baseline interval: 48.8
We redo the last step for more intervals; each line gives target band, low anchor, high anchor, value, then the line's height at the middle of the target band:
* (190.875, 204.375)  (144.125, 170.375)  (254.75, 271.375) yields 0.076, 49.7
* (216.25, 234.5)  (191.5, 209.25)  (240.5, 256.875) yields -0.062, 40.7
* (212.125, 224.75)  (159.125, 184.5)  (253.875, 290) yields 0.065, 48.9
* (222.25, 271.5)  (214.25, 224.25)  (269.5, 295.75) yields 0.134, 47.4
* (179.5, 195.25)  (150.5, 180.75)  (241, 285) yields 0.048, 48.8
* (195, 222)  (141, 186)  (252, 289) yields 0.052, 49.4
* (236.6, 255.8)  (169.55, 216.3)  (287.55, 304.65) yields 0.347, 49.9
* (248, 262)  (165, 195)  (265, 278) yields 0.112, 48.7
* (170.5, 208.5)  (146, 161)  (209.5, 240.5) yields 0.016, 48.4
